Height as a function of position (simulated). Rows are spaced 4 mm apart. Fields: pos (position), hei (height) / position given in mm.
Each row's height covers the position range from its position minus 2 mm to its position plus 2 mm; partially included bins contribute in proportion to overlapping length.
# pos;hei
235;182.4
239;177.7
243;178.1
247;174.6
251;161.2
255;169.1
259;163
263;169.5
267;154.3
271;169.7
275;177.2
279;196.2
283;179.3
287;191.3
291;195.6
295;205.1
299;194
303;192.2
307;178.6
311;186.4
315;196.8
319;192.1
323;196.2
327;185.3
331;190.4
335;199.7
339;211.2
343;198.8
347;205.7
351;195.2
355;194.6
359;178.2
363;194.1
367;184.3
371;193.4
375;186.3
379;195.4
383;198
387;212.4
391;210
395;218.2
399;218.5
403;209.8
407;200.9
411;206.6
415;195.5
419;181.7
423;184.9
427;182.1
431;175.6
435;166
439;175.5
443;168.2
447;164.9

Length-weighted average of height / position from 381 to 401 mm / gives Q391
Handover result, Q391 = 211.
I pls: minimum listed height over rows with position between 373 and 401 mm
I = 186.3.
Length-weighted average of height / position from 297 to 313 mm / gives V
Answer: 188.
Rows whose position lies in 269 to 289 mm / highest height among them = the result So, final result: 196.2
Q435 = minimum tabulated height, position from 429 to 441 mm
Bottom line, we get 166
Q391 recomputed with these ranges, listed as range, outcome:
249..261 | 164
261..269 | 162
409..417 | 201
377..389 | 202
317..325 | 194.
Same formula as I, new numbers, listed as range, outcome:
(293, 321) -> 178.6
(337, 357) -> 194.6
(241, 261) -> 161.2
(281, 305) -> 179.3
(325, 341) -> 185.3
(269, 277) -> 169.7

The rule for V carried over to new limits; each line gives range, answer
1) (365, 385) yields 191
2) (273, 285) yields 184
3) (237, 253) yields 173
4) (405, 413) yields 204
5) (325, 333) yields 188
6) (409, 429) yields 190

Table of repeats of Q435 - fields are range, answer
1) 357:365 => 178.2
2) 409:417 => 195.5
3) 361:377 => 184.3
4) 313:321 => 192.1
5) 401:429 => 181.7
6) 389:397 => 210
